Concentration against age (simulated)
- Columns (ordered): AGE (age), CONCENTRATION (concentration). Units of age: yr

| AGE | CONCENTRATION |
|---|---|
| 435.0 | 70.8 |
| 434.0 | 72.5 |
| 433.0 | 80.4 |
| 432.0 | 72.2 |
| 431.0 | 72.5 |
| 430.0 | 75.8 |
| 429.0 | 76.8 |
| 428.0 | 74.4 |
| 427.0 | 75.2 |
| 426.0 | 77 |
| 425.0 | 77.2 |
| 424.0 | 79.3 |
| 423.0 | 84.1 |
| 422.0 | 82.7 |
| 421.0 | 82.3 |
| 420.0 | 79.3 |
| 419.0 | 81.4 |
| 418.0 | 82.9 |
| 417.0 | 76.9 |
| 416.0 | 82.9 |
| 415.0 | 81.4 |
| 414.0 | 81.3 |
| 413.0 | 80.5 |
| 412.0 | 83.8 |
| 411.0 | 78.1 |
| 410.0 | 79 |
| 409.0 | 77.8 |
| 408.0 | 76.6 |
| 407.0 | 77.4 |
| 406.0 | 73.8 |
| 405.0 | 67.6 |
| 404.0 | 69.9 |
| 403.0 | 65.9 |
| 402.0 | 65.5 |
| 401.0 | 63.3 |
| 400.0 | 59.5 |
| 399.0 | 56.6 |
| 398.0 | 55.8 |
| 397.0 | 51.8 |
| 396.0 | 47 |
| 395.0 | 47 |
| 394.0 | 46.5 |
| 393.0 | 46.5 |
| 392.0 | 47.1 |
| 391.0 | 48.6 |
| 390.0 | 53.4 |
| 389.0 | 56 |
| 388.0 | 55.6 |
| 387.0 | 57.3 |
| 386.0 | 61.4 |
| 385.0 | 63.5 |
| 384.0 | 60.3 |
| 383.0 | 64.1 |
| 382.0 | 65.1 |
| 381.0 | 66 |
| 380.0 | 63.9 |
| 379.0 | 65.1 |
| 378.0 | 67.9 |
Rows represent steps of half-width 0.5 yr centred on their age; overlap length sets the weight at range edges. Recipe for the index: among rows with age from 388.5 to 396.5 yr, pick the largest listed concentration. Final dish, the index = 56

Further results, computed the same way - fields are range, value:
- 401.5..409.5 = 77.8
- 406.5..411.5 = 79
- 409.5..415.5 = 83.8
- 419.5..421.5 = 82.3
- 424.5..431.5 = 77.2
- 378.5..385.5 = 66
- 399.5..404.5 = 69.9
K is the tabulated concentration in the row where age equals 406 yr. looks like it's 73.8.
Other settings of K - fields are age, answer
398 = 55.8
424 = 79.3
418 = 82.9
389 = 56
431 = 72.5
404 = 69.9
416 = 82.9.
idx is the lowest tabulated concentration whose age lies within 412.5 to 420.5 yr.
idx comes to 76.9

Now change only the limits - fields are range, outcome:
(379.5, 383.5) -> 63.9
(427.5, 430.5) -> 74.4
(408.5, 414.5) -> 77.8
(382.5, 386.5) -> 60.3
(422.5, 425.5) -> 77.2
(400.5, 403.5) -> 63.3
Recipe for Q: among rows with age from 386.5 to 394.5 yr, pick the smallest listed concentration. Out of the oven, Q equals 46.5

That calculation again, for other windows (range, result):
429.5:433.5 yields 72.2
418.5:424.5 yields 79.3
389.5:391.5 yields 48.6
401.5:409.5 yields 65.5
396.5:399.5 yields 51.8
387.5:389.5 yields 55.6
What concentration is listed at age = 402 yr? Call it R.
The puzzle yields 65.5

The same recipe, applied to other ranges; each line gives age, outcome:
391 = 48.6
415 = 81.4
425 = 77.2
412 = 83.8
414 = 81.3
